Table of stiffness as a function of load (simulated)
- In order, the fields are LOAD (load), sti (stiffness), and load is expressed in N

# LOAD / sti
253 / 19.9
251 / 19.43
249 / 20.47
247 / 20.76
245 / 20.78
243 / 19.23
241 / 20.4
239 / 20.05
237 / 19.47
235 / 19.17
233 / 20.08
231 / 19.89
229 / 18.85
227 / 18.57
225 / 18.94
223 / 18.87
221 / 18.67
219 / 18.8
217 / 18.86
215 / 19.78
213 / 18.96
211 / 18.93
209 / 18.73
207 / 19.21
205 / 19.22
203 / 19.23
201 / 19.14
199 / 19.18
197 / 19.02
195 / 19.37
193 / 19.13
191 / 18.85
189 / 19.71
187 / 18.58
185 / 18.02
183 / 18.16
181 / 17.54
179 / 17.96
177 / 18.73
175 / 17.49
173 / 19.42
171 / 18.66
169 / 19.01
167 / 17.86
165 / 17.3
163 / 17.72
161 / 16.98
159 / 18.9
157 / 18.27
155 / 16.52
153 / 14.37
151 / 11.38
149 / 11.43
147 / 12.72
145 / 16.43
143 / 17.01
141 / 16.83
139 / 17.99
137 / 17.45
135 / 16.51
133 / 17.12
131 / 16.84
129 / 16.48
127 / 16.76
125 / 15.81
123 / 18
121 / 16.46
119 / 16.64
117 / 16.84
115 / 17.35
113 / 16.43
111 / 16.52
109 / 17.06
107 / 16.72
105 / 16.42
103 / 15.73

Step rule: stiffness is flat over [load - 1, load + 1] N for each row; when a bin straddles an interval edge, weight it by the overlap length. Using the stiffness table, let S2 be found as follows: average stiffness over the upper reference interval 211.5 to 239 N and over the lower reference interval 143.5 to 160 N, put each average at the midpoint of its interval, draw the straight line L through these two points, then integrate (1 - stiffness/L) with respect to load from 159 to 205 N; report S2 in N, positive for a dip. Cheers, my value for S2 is -4.9 N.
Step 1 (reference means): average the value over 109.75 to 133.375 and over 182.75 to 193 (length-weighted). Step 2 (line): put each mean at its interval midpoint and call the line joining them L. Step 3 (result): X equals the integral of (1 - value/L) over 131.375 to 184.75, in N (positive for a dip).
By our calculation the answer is 2.8 N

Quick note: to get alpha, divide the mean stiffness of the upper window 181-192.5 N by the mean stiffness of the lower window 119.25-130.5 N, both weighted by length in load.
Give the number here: 1.1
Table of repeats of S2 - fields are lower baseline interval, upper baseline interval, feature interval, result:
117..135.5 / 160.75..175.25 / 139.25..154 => 2.47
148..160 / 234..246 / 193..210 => -1.34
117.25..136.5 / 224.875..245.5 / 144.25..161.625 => 2.28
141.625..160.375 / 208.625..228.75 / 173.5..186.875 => -0.97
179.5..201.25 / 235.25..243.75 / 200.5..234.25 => 0.35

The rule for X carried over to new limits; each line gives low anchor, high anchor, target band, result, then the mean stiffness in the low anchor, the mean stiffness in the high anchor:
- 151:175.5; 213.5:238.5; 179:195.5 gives -0.45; 17.5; 19.2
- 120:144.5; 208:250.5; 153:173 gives -0.09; 16.9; 19.4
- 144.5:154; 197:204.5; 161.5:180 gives -3.07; 13.1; 19.2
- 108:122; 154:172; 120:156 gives 2.91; 16.8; 17.9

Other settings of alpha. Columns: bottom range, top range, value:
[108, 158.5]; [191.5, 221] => 1.18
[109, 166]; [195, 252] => 1.18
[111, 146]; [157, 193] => 1.09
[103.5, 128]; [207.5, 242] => 1.15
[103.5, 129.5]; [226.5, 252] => 1.18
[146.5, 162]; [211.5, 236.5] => 1.26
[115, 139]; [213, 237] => 1.13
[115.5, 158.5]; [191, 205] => 1.19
